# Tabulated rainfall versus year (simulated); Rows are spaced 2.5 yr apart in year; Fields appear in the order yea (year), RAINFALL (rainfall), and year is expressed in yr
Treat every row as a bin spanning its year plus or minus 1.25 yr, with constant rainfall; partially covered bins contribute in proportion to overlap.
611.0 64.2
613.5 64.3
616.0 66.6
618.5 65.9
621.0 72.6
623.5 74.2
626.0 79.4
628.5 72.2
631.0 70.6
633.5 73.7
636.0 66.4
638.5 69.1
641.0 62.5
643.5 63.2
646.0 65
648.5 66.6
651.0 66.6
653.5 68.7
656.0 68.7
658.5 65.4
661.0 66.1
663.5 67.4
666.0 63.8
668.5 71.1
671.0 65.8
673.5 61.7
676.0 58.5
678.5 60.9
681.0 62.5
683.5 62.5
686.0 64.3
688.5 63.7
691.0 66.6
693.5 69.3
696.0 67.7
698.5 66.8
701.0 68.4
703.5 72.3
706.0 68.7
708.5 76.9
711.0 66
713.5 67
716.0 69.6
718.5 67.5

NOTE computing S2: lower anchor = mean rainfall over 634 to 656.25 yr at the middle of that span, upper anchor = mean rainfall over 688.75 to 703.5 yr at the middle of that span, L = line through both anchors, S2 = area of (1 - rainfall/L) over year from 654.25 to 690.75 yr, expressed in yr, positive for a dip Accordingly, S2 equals 1.4 yr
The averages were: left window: 66.5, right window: 67.9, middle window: 64.6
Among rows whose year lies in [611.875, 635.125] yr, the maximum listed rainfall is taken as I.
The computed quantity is 79.4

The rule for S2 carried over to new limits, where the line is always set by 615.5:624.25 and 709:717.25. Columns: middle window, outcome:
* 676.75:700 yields 1.3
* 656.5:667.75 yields 0.5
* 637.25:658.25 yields 1.0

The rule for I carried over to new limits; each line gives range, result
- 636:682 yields 71.1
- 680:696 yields 69.3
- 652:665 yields 68.7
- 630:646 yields 73.7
